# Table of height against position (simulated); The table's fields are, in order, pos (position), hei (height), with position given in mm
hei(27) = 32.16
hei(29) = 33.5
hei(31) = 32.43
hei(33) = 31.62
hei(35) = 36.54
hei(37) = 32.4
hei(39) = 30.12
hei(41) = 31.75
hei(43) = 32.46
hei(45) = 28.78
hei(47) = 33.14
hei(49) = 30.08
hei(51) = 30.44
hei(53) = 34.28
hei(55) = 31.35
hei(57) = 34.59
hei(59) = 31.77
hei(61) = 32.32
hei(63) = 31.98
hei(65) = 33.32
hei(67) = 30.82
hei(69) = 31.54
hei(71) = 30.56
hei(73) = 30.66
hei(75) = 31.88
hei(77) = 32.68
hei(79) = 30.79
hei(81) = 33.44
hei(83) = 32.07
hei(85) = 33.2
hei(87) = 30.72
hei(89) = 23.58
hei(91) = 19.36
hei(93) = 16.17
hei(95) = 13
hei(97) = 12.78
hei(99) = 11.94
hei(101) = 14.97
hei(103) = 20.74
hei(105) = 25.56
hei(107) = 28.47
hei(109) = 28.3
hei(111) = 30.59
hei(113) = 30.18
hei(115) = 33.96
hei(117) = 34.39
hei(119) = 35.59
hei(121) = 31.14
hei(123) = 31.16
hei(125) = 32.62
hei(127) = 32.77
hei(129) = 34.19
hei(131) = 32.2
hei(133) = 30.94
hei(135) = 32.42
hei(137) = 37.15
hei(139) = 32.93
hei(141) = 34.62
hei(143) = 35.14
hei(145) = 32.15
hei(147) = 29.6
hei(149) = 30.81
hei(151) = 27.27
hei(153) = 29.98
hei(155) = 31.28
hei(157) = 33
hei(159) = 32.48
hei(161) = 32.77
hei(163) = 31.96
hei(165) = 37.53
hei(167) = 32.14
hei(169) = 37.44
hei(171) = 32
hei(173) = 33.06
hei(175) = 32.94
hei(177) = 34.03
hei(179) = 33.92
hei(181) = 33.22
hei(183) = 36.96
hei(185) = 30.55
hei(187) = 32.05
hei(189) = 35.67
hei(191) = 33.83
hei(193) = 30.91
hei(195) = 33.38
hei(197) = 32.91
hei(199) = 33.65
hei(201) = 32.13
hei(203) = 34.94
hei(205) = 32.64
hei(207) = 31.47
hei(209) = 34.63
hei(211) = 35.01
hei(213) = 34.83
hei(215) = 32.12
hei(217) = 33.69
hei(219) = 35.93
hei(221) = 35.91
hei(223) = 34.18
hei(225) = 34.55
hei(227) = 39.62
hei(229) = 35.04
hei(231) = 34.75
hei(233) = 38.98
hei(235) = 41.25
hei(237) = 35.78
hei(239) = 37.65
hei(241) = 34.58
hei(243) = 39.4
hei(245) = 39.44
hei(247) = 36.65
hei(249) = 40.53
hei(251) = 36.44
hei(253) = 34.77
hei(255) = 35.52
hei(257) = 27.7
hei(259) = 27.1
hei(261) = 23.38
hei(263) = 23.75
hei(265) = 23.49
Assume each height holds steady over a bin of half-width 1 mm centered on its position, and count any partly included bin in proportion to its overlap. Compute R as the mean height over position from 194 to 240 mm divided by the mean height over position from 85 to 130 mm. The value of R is 1.3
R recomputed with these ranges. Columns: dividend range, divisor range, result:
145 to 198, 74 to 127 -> 1.21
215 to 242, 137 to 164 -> 1.13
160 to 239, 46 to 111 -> 1.24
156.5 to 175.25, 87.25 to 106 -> 1.86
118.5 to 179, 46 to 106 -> 1.18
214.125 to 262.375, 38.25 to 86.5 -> 1.10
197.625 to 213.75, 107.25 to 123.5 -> 1.06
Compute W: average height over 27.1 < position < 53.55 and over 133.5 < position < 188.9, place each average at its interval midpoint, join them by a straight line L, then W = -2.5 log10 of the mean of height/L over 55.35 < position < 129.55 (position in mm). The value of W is 0.142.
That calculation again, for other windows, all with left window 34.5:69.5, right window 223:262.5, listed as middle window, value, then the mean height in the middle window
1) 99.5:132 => 0.13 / 29.5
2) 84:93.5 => 0.29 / 25.1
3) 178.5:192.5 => 0.02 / 33.6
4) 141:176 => 0.04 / 32.5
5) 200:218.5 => 0.04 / 33.6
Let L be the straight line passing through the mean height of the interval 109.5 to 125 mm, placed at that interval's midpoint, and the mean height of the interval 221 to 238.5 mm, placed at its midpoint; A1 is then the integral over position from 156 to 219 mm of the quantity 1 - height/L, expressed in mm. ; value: 2.8 mm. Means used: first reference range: 32.3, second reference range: 36.7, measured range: 33.5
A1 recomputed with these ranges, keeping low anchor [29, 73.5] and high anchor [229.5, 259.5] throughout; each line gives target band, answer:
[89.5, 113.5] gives 8.88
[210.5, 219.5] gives 0.34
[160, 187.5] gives 0.79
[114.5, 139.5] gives 0.34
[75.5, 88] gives 0.20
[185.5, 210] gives 1.41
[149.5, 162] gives 1.15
